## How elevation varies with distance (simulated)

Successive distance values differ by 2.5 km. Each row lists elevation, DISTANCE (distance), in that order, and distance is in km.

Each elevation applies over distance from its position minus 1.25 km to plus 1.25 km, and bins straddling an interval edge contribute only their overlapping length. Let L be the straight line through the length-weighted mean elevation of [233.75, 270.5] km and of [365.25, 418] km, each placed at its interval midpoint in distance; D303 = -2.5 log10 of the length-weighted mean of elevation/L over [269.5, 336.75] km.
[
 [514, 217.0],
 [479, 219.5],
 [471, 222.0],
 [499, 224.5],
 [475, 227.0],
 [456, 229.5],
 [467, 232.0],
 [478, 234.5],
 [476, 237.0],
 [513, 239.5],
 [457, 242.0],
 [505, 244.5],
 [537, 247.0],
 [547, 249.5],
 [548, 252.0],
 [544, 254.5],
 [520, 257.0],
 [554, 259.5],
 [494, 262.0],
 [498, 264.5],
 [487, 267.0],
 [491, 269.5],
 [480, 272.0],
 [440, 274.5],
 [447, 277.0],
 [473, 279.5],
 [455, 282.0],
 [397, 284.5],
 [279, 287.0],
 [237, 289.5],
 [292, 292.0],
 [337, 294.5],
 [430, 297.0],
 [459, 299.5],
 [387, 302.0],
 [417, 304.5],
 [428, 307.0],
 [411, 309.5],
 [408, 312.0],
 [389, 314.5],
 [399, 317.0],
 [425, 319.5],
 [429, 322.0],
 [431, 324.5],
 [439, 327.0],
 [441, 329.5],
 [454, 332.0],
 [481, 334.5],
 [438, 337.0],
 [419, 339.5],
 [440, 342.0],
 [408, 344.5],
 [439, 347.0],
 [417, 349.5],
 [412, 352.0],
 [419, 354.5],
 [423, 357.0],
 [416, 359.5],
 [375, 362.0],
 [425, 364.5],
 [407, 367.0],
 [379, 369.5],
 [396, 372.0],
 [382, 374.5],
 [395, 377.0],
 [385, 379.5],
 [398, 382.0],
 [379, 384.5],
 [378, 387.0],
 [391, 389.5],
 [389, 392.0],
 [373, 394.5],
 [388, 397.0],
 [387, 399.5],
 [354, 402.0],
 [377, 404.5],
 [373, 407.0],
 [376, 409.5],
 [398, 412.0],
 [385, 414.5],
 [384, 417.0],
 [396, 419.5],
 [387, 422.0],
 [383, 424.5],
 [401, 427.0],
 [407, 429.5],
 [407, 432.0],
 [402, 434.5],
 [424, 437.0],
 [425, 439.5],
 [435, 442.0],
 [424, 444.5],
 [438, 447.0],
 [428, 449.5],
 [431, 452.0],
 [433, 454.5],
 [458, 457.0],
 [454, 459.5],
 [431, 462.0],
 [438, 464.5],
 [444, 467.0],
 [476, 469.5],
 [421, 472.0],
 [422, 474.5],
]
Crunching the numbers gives 0.13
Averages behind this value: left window 510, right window 385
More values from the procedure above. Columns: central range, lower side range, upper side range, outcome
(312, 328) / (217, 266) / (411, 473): 0.13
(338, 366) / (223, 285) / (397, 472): 0.08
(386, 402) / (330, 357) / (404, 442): 0.08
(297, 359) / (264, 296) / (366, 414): -0.08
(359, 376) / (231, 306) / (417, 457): 0.09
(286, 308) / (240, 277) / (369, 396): 0.27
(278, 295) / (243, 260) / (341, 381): 0.36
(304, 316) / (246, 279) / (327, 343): 0.14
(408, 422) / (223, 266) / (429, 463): 0.14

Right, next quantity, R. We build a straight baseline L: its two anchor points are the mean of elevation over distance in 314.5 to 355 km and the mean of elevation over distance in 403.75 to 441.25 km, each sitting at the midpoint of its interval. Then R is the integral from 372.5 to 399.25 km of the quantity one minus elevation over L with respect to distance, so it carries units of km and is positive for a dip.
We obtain 1.6 km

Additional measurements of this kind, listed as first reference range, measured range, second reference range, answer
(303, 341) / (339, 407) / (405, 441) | 2.3 km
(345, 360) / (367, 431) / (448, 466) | 6.4 km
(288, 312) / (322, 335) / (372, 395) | -2.2 km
